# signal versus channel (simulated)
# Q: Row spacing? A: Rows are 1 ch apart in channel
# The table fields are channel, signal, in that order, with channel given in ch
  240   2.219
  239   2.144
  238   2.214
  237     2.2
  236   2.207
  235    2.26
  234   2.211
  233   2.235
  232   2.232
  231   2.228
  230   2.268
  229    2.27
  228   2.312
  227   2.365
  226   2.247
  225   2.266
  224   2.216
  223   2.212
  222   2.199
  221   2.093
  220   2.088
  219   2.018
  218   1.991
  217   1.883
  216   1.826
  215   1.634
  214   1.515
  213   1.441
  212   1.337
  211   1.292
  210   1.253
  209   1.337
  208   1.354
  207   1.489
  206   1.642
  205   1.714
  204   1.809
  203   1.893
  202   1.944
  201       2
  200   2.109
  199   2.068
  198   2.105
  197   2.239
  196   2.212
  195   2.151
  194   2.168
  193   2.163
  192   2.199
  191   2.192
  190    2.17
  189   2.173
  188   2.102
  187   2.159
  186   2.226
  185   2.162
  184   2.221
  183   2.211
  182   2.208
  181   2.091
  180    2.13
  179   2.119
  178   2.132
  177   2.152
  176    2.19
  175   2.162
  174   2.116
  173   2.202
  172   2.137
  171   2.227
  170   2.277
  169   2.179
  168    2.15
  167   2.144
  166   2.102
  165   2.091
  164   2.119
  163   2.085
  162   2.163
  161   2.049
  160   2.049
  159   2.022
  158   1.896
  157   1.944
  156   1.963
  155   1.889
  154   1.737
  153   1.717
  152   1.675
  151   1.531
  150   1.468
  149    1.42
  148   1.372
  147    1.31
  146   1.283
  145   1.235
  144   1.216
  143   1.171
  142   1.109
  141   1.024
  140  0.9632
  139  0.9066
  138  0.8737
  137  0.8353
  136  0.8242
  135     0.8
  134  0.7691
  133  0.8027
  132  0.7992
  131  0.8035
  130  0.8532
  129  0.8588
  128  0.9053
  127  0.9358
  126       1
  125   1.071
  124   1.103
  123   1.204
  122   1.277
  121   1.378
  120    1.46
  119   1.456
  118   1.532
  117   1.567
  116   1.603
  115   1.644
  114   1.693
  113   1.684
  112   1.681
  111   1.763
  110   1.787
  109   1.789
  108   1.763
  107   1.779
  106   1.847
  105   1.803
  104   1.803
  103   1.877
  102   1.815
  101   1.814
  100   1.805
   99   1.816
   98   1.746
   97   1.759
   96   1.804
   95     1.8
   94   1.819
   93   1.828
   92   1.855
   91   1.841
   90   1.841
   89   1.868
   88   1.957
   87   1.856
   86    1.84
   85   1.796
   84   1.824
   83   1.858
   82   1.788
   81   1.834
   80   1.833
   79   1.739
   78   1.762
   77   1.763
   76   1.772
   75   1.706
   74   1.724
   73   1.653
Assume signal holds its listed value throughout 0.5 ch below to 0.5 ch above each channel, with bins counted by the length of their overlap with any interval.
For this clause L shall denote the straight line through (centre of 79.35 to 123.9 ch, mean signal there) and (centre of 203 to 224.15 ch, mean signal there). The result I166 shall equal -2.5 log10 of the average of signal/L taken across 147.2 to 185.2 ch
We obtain -0.16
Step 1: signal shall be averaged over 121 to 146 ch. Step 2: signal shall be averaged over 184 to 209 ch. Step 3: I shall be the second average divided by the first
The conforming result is 2.04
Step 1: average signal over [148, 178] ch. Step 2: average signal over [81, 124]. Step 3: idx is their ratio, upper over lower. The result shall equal 1.15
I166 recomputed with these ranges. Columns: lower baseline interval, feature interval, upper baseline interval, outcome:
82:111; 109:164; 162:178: 0.403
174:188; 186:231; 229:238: 0.123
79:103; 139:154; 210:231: 0.386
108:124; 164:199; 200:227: -0.244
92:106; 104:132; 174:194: 0.311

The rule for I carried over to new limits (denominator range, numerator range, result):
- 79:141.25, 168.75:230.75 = 1.35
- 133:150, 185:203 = 1.99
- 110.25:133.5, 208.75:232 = 1.53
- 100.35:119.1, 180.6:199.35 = 1.26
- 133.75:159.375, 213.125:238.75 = 1.57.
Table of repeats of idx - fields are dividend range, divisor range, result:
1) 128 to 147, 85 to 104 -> 0.52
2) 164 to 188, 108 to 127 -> 1.47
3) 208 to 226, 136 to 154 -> 1.45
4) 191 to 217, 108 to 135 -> 1.40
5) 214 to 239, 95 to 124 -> 1.28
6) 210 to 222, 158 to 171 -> 0.82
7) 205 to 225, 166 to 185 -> 0.80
